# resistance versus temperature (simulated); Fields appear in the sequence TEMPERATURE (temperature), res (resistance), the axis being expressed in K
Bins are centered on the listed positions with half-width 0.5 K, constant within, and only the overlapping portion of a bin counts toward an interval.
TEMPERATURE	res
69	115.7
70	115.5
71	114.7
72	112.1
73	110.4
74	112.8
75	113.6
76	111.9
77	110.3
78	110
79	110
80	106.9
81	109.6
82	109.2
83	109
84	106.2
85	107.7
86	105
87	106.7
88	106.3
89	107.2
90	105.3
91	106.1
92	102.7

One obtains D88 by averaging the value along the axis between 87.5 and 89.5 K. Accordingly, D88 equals 107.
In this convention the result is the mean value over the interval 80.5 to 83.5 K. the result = 109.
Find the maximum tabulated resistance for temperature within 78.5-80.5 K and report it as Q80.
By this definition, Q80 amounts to 110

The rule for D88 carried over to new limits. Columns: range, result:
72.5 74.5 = 112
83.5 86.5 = 106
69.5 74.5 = 113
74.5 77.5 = 112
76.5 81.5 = 109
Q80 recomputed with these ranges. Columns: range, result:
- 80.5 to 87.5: 109.6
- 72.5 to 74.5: 112.8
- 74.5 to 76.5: 113.6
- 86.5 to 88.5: 106.7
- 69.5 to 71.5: 115.5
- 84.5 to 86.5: 107.7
